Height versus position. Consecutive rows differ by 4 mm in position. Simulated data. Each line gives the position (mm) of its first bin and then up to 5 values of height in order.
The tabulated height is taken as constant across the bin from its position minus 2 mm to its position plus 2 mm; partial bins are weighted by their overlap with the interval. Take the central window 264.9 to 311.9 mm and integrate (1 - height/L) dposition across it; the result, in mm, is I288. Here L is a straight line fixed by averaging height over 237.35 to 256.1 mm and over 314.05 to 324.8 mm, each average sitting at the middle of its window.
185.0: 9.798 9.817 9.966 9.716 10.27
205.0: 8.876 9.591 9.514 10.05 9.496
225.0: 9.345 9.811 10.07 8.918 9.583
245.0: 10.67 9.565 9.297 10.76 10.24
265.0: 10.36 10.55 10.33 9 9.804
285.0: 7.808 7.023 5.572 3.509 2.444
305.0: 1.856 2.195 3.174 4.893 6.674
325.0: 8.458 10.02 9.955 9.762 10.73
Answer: 8.40 mm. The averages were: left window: 9.76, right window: 6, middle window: 6.49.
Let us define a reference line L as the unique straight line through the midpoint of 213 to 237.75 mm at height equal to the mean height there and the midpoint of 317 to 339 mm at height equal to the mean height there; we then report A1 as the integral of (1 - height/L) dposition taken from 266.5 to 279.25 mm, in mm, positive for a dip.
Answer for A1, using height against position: -1.1 mm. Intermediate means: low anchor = 9.64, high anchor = 8.6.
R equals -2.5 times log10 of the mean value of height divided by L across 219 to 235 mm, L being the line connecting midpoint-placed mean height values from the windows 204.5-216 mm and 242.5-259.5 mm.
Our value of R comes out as 0.00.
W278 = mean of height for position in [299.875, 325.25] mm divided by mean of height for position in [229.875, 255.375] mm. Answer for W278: 0.4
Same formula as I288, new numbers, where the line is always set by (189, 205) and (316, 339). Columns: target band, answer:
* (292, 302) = 5.7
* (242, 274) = -3.6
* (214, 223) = -0.1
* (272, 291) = 0.5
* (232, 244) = -0.2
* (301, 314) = 9.5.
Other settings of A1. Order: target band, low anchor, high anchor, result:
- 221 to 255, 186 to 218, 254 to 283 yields 1.0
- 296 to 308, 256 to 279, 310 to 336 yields 8.4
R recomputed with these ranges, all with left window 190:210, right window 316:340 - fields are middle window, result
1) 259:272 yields -0.143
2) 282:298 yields 0.362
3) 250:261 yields -0.094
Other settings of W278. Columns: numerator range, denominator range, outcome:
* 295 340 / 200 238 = 0.61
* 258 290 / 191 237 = 0.98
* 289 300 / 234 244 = 0.51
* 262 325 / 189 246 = 0.67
